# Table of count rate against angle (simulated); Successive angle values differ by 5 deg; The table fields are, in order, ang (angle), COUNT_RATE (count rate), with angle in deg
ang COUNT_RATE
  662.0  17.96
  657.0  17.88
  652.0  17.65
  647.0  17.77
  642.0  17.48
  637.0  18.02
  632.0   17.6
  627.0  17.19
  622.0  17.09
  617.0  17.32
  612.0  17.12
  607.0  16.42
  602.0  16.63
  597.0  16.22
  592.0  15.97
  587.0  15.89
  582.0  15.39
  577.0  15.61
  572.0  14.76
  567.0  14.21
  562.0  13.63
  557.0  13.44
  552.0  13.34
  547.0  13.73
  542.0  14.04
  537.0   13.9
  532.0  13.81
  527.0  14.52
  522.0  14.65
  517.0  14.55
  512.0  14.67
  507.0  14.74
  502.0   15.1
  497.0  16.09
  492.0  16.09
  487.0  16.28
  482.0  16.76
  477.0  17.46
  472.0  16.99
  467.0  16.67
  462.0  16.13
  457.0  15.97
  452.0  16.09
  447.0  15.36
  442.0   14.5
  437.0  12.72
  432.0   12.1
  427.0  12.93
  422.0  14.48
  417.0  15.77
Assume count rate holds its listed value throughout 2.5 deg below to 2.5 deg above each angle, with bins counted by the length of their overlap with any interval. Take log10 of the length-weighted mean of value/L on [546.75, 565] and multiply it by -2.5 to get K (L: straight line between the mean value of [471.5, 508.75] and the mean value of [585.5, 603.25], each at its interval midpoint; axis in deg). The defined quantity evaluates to 0.19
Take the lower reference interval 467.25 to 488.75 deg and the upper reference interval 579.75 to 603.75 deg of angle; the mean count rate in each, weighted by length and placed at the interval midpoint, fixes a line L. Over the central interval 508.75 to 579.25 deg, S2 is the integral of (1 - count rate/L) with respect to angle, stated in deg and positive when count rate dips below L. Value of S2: 9.3 deg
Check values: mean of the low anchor 16.9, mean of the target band 14.2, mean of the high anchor 16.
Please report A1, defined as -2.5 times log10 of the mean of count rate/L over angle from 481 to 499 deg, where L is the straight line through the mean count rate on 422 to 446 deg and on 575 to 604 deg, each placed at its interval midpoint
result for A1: -0.14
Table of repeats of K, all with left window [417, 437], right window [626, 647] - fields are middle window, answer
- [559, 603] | 0.08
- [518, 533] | 0.07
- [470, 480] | -0.19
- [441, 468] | -0.13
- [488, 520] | -0.02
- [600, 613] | 0.02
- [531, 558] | 0.15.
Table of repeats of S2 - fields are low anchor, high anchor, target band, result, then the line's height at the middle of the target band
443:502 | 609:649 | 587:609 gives 1.2 deg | 17.2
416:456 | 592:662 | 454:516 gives -4.3 deg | 15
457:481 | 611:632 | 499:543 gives 6.3 deg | 16.9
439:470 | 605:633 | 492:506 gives 0.5 deg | 16.1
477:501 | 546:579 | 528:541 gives 0.9 deg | 15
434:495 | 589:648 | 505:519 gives 1.4 deg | 16.2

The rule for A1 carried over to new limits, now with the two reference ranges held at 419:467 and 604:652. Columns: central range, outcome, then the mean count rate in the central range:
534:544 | 0.15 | 14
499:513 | 0.05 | 14.9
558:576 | 0.16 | 14.3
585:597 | 0.05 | 16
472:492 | -0.11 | 16.8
